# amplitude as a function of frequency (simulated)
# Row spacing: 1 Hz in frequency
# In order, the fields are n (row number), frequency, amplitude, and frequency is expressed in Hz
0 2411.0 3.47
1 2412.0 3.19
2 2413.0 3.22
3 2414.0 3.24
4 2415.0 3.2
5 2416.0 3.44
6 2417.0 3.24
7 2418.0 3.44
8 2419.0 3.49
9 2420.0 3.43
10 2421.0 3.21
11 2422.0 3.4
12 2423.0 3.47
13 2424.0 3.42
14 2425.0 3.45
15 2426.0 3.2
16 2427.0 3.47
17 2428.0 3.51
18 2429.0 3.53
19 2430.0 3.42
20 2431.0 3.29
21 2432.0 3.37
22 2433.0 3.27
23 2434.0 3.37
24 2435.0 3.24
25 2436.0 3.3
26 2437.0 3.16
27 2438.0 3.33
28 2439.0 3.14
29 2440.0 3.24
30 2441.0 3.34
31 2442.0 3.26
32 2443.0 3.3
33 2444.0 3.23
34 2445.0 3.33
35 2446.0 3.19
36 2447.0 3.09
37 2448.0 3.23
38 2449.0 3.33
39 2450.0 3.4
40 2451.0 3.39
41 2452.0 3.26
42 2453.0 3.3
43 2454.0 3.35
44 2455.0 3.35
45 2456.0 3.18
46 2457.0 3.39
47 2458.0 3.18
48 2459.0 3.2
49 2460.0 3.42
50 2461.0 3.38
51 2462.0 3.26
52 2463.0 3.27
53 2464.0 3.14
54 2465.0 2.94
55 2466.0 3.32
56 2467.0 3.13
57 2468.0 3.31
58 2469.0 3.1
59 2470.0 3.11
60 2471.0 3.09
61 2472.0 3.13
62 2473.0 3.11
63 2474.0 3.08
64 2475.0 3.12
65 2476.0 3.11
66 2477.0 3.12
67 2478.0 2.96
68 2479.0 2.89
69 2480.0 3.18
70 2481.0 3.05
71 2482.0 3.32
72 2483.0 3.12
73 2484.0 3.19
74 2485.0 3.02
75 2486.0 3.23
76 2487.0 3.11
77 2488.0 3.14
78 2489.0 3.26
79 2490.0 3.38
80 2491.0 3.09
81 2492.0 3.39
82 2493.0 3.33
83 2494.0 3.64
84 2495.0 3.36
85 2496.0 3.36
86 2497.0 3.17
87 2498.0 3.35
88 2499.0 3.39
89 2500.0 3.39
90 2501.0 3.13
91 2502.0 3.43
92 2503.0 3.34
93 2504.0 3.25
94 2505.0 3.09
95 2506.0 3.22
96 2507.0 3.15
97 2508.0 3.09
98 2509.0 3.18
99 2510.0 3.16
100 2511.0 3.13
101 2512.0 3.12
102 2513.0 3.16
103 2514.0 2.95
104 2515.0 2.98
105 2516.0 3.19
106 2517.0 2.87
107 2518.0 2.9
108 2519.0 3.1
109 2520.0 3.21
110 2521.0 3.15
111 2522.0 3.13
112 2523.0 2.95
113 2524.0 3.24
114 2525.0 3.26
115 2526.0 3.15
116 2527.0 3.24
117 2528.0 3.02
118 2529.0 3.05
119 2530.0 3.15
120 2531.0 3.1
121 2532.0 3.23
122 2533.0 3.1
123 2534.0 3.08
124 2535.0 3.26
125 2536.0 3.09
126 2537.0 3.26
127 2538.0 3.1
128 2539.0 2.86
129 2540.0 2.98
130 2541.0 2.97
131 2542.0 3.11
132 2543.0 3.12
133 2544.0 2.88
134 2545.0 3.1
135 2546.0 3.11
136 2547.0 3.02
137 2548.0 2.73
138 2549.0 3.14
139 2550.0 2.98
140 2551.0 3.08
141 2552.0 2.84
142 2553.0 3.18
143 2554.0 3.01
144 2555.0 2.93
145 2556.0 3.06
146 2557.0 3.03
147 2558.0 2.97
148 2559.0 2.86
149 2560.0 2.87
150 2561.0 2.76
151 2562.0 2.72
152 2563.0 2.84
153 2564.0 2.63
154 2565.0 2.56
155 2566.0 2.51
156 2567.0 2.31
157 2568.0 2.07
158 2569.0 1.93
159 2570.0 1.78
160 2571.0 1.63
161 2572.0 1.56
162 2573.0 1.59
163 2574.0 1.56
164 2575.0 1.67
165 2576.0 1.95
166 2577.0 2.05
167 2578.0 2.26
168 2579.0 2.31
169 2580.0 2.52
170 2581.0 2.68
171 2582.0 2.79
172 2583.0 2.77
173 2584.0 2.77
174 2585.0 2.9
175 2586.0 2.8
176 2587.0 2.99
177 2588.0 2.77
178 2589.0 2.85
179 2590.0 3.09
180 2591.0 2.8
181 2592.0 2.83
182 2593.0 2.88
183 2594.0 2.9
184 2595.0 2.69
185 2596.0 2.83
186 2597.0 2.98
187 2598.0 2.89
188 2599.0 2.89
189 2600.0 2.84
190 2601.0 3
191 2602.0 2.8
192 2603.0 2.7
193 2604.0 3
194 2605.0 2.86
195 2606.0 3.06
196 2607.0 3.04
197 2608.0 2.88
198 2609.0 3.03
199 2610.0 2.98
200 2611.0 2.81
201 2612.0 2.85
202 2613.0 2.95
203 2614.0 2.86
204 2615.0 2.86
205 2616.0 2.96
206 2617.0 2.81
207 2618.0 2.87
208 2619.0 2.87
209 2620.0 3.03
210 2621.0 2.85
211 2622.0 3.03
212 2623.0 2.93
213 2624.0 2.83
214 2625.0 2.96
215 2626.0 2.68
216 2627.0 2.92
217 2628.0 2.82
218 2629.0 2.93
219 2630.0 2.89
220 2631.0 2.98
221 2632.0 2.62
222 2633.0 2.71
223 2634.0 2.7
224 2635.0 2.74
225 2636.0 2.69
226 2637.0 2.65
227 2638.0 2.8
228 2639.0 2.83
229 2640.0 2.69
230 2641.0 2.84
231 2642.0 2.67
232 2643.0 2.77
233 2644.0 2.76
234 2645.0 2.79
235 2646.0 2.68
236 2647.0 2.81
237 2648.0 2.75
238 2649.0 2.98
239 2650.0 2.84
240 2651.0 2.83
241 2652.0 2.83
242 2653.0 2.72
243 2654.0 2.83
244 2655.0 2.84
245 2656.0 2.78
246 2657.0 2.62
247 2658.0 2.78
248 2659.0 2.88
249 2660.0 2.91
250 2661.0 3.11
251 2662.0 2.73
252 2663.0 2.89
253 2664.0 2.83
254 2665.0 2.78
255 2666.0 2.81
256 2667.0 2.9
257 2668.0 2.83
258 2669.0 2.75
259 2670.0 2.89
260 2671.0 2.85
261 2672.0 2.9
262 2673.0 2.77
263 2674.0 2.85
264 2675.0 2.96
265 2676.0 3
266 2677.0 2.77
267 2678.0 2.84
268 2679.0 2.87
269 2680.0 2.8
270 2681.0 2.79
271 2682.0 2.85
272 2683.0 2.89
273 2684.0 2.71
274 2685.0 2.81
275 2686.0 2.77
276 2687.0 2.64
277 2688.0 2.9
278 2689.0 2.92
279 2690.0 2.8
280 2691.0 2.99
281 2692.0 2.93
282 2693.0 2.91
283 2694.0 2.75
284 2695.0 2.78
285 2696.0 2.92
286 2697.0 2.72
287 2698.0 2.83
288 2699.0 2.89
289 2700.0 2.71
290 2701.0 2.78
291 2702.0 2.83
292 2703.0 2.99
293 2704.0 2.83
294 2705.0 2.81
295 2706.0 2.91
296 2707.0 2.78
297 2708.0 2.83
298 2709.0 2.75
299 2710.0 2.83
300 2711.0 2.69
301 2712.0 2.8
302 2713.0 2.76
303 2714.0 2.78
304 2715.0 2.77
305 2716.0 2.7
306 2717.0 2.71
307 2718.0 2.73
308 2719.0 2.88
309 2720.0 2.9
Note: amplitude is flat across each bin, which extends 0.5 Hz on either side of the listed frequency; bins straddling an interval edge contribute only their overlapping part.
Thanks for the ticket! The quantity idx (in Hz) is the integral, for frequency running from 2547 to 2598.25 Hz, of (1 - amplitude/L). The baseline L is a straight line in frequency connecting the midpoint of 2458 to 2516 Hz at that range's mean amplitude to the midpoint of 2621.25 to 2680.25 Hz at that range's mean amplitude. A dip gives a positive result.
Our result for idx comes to 6.6 Hz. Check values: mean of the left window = 3.19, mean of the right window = 2.82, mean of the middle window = 2.61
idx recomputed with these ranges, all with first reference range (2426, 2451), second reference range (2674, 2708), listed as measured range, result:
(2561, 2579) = 5.5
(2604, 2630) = 0.6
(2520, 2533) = 0.0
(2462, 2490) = 0.8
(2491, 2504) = -0.6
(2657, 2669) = 0.2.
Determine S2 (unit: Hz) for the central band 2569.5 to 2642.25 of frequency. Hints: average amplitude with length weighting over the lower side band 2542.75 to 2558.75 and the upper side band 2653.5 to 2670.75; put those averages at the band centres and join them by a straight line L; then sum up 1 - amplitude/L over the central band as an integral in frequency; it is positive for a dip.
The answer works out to 5.2 Hz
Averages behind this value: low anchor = 3.01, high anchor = 2.83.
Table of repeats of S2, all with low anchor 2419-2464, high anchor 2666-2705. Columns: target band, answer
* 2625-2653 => 1.4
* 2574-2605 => 3.4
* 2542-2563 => 0.9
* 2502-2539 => 0.4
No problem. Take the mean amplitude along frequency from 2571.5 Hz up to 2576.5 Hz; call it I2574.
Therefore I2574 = 1.67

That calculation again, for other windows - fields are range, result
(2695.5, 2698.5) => 2.82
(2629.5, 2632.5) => 2.83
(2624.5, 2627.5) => 2.85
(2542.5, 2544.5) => 3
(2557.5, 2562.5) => 2.84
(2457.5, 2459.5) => 3.19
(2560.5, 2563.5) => 2.77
